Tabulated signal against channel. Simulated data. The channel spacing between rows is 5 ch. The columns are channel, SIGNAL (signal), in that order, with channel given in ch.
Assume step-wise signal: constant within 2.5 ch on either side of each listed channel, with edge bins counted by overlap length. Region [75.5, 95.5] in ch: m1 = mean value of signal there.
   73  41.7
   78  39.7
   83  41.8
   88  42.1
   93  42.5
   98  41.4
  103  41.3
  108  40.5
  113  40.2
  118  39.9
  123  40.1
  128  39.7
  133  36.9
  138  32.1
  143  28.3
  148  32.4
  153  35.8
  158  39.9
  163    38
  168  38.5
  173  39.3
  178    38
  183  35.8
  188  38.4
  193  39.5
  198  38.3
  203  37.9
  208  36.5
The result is 41.5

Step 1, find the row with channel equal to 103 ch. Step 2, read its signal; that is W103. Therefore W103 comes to 41.3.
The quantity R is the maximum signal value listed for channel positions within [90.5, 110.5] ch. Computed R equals 42.5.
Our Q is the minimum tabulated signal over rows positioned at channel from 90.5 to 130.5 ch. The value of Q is 39.7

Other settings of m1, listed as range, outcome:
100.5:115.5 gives 40.7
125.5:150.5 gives 33.9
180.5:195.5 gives 37.9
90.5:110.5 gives 41.4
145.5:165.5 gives 36.5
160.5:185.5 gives 37.9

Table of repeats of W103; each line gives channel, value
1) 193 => 39.5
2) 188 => 38.4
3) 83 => 41.8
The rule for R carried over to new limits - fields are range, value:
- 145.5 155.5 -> 35.8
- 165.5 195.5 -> 39.5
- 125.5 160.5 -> 39.9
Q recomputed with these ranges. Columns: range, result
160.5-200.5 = 35.8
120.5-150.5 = 28.3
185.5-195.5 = 38.4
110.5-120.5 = 39.9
